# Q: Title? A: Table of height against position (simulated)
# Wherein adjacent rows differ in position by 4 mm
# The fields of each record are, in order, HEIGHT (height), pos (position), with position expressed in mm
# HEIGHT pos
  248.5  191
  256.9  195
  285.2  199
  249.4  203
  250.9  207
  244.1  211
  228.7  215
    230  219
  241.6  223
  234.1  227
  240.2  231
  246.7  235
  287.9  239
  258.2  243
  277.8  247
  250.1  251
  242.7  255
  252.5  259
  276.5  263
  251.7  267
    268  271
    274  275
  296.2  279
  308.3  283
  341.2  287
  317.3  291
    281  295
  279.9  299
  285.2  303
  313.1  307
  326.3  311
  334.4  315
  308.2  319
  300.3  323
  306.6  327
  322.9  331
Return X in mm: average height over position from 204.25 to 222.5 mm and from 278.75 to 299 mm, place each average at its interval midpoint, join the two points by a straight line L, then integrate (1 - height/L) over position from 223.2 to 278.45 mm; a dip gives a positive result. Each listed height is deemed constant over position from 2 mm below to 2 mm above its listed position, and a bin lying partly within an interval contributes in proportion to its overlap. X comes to 2.8 mm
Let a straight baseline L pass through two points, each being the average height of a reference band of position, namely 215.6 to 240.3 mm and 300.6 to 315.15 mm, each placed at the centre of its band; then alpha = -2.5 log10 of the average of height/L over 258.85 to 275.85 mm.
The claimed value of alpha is 0.05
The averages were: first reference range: 245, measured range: 265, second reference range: 311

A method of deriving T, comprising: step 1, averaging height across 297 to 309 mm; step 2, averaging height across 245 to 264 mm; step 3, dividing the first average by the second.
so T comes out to 1.1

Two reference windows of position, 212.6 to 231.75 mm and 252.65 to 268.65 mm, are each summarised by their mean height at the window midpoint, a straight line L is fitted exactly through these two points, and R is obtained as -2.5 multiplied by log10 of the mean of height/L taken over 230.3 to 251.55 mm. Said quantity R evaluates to -0.07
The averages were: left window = 235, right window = 256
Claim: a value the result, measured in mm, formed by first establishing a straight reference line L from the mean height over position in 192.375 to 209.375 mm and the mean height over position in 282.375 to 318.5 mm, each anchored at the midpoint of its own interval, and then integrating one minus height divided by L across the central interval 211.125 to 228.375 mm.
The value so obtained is 2.21 mm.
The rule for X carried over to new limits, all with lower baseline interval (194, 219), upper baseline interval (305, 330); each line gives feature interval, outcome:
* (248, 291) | 1.4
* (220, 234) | 1.3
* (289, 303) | 0.5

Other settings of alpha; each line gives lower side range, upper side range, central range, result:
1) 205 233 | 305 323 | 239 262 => 0.02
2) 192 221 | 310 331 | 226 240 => 0.06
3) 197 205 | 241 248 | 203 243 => 0.09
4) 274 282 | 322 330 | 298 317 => -0.03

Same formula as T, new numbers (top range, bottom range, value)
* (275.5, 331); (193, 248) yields 1.22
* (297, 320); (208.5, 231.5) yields 1.30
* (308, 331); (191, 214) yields 1.24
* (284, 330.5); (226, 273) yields 1.20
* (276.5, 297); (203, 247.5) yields 1.24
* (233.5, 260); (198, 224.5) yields 1.06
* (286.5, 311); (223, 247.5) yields 1.19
